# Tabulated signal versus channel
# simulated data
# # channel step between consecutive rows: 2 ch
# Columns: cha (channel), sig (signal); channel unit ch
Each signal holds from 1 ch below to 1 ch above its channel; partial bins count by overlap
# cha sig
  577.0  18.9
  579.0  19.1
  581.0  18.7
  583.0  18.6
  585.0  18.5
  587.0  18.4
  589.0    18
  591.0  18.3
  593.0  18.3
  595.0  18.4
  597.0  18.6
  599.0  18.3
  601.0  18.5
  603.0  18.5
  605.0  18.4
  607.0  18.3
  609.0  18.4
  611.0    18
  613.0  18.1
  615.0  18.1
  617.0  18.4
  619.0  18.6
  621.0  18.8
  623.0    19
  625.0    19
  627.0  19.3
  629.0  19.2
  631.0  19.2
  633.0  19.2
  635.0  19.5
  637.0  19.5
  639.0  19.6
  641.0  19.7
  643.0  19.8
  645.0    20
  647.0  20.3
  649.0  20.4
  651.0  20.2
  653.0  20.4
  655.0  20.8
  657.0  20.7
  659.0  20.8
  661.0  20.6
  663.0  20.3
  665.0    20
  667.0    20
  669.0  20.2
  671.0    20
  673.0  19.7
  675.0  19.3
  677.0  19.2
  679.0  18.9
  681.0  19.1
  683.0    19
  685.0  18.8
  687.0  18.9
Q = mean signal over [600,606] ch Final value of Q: 18.5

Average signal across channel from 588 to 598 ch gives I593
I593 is 18.3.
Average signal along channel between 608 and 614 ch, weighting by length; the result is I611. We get 18.2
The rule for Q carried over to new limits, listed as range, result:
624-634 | 19.2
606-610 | 18.4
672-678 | 19.4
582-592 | 18.4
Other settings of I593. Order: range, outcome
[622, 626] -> 19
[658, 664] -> 20.6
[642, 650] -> 20.1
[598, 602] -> 18.4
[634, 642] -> 19.6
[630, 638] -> 19.4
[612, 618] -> 18.2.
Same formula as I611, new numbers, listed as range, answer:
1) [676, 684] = 19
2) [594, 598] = 18.5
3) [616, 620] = 18.5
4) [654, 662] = 20.7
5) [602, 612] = 18.3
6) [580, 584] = 18.6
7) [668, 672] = 20.1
